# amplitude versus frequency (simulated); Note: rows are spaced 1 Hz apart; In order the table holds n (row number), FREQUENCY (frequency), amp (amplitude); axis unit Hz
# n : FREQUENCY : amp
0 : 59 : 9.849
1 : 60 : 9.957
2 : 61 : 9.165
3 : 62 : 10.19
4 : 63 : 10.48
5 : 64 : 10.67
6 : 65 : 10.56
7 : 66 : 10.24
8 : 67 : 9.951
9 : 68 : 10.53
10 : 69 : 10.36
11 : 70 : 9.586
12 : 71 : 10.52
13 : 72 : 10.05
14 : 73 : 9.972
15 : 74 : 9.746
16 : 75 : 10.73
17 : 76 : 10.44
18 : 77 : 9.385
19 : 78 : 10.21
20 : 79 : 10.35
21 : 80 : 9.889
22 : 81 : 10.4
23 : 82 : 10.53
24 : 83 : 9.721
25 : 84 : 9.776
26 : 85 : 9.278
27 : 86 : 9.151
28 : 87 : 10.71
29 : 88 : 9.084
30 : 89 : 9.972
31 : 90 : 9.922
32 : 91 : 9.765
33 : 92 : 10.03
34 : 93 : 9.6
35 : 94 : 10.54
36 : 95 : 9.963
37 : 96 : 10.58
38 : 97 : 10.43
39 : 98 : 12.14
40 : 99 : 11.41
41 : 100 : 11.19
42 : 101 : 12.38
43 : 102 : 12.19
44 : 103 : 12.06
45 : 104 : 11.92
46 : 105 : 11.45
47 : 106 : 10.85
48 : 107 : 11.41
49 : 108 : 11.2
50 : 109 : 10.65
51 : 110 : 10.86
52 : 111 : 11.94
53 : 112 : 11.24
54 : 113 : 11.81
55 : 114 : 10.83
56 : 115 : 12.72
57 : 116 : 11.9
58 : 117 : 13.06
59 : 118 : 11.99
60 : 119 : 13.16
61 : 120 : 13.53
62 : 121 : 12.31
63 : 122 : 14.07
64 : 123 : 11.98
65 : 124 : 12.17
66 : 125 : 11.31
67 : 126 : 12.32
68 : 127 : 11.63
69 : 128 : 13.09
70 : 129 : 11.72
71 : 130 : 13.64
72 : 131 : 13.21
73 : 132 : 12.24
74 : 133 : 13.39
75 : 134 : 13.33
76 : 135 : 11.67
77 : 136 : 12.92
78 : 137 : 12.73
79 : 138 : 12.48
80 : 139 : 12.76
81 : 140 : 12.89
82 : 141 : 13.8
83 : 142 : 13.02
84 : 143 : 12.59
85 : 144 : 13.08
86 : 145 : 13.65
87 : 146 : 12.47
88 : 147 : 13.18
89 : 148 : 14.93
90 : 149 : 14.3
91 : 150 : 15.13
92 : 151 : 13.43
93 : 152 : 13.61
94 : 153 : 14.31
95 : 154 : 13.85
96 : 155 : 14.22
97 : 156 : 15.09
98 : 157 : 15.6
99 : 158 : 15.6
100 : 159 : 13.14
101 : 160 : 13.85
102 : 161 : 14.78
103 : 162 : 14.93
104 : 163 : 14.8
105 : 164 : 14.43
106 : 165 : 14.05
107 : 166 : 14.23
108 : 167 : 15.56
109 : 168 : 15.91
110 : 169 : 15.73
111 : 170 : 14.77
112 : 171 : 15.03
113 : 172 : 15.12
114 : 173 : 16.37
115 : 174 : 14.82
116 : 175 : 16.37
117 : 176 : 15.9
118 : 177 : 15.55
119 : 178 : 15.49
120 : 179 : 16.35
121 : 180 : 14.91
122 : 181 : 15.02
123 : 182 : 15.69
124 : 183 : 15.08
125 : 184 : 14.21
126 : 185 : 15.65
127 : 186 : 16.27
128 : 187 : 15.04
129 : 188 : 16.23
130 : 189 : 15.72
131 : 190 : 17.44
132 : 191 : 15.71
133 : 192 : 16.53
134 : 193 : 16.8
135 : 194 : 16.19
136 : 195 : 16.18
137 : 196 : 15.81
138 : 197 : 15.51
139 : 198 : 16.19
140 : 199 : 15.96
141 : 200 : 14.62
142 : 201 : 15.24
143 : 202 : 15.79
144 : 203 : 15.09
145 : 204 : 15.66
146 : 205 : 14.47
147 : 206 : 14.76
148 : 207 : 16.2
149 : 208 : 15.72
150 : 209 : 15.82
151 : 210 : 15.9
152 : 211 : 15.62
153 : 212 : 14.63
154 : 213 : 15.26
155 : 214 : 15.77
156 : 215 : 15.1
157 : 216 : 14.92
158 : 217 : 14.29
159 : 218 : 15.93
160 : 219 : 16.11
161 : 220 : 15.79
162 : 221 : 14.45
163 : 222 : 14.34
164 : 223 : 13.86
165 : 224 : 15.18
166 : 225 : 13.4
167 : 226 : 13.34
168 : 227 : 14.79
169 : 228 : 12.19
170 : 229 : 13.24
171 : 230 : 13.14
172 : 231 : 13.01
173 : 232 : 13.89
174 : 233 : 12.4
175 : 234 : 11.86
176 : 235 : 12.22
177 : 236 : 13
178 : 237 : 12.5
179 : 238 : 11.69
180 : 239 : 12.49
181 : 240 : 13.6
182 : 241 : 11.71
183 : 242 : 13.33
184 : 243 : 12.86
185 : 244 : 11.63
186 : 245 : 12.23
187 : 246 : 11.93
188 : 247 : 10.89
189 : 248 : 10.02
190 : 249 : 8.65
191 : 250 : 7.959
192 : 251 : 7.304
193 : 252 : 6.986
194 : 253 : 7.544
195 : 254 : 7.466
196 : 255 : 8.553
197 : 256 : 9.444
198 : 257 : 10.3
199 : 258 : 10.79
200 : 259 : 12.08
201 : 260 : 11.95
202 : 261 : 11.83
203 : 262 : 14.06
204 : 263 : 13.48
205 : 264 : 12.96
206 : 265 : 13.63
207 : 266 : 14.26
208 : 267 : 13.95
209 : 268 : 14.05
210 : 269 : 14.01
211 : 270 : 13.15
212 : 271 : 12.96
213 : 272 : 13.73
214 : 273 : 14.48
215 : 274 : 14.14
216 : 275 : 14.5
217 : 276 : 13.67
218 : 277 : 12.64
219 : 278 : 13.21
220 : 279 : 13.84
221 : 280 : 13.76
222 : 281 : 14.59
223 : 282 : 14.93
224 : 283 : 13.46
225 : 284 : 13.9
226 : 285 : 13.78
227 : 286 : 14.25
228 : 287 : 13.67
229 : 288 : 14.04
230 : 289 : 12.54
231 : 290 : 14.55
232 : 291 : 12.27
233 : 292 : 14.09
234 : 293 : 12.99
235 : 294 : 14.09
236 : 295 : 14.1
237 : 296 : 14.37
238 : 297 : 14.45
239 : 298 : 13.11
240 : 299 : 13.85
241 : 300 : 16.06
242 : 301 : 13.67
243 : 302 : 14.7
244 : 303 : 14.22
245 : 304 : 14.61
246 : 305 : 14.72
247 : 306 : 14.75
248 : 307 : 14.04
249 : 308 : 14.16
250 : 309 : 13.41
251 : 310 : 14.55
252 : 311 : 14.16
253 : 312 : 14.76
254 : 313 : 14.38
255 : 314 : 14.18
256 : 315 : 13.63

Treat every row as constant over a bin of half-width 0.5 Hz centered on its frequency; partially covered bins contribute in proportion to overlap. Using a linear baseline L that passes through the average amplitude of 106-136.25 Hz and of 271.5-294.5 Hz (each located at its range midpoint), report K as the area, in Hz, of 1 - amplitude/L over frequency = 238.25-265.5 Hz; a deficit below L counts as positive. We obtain 5.1 Hz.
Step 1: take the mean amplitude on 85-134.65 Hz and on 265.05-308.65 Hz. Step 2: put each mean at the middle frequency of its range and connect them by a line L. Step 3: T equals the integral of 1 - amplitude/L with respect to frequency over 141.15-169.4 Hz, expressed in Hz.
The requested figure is -4.8 Hz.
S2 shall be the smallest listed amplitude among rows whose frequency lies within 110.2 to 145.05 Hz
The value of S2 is 10.83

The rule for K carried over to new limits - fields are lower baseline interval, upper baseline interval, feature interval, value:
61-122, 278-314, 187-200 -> -3.8 Hz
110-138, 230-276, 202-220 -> -4.9 Hz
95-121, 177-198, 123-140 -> 0.5 Hz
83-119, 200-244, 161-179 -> -3.4 Hz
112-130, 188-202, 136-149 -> 0.2 Hz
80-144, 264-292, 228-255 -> 4.1 Hz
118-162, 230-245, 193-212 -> -4.1 Hz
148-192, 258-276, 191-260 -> 4.0 Hz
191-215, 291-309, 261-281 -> 1.2 Hz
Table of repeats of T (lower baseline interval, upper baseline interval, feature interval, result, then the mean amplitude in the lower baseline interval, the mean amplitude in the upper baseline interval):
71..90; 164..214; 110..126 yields -0.4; 9.98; 15.5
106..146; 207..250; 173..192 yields -3.9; 12.4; 13.5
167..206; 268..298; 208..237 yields 1.3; 15.6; 13.8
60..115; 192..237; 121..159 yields -3.0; 10.5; 14.8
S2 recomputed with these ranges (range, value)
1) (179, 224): 13.86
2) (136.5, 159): 12.47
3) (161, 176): 14.05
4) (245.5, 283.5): 6.986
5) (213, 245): 11.63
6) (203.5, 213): 14.47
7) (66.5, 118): 9.084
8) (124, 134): 11.31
